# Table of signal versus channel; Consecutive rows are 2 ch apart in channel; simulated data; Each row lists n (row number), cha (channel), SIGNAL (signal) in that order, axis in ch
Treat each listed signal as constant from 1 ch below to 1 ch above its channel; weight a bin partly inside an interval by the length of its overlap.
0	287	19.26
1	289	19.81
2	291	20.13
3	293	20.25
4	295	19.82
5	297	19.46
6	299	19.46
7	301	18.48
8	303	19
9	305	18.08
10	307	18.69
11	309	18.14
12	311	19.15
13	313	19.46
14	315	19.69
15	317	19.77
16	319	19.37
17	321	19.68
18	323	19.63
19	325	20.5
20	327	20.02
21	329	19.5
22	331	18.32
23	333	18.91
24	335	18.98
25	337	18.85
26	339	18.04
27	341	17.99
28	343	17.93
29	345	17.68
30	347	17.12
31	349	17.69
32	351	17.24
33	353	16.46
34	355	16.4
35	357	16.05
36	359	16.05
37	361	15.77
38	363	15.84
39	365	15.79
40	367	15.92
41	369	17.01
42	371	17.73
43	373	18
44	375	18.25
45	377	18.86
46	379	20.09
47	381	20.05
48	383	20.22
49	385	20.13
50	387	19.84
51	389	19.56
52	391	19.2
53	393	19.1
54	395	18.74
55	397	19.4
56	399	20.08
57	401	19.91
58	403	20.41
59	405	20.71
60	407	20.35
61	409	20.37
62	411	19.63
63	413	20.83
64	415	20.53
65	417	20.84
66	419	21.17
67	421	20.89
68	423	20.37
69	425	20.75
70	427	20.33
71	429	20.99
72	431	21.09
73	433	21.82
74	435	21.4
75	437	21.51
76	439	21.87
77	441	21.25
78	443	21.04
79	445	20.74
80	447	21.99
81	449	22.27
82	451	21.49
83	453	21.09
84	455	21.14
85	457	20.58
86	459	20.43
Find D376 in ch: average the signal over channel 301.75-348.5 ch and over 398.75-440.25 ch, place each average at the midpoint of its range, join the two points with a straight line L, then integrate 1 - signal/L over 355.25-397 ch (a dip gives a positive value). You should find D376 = 3.78 ch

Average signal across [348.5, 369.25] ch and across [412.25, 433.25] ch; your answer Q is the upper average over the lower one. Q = 1.28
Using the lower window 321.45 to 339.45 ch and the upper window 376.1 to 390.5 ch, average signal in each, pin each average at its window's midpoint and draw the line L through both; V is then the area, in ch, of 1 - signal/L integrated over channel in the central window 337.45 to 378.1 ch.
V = 5.02 ch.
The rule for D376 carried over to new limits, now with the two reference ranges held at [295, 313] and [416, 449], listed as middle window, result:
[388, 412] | 0.9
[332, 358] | 2.6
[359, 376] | 2.8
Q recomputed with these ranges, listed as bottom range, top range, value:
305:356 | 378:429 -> 1.08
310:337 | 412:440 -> 1.08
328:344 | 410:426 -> 1.11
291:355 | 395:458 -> 1.11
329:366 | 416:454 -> 1.22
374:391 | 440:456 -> 1.09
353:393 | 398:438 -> 1.15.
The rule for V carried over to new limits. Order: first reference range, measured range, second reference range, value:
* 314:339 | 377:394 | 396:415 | 0.2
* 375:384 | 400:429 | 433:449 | 0.2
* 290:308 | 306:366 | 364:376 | 0.0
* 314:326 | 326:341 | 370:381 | 0.5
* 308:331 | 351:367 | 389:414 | 2.9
